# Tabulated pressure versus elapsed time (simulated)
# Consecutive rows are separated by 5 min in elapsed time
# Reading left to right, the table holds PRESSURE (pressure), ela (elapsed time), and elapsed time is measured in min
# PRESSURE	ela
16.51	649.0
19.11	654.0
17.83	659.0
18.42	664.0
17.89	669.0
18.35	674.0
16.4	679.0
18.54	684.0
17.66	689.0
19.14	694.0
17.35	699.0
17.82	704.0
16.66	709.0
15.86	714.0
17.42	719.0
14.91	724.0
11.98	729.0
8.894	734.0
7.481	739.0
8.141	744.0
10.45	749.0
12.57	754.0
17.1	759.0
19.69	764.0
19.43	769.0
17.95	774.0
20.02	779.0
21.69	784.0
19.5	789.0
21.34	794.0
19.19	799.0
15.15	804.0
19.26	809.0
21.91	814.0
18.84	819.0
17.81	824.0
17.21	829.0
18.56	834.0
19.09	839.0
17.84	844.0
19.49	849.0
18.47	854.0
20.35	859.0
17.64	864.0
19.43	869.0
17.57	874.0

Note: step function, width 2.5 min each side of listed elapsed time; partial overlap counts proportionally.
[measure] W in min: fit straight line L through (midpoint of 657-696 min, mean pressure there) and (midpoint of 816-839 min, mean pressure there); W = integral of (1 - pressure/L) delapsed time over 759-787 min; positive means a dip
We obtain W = -2.0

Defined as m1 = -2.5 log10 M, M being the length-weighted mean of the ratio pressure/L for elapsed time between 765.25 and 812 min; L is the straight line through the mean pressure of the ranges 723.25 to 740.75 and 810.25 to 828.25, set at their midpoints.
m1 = -0.20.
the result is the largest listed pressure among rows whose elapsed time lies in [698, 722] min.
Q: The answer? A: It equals 17.82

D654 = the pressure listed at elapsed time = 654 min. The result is 19.11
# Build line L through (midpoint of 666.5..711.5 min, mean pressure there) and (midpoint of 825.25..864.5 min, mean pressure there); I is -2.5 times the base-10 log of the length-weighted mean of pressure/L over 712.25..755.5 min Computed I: 0.45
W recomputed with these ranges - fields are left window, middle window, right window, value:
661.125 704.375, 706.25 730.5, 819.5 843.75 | 3.34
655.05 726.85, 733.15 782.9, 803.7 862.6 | 9.78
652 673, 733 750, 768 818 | 9.34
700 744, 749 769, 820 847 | -1.14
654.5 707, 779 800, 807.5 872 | -2.10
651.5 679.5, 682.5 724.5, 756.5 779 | 2.26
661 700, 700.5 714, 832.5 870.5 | 0.84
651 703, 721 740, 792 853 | 7.32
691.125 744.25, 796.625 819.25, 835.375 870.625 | -1.90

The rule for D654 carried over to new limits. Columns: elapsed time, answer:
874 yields 17.57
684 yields 18.54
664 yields 18.42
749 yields 10.45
